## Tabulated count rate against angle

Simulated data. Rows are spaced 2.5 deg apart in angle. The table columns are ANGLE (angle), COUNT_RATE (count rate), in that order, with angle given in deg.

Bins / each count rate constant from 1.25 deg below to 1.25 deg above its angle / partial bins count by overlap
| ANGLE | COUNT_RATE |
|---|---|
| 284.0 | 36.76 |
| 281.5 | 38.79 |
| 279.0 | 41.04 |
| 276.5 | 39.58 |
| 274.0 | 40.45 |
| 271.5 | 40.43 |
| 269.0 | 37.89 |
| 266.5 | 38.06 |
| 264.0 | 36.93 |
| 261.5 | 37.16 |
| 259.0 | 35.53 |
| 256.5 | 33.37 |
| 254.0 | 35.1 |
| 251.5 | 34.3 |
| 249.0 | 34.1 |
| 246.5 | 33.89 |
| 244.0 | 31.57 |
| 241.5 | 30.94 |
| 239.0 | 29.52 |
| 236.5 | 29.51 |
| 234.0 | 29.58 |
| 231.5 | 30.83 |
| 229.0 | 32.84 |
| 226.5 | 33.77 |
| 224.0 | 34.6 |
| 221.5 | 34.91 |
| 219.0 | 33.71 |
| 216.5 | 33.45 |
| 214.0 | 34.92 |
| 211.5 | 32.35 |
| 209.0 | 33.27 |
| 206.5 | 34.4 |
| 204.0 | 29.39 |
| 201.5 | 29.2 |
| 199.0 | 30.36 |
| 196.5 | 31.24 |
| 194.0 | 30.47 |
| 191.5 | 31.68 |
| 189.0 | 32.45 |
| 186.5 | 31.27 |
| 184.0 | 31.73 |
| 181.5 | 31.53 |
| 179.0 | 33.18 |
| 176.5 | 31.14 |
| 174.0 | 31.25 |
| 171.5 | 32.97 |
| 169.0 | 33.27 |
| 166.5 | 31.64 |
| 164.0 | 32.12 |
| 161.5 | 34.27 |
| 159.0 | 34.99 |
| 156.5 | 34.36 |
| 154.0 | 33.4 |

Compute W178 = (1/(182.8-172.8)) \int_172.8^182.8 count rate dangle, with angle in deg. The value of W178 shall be 31.8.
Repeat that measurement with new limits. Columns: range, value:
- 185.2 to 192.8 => 31.8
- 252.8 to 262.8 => 35.3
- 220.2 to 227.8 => 34.4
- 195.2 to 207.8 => 30.9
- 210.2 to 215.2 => 33.6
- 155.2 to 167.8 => 33.5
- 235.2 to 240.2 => 29.5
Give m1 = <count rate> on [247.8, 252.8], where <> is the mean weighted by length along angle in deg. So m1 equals 34.2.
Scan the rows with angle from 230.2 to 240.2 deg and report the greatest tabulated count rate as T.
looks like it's 30.83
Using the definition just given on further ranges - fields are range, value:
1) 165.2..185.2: 33.27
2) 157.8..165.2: 34.99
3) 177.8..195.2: 33.18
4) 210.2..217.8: 34.92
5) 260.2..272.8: 40.43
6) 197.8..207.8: 34.4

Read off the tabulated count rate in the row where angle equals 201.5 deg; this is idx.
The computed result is 29.2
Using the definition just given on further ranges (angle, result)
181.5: 31.53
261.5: 37.16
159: 34.99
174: 31.25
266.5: 38.06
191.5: 31.68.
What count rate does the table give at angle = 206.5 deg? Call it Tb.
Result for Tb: 34.4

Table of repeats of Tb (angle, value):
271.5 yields 40.43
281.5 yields 38.79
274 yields 40.45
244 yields 31.57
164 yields 32.12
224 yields 34.6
